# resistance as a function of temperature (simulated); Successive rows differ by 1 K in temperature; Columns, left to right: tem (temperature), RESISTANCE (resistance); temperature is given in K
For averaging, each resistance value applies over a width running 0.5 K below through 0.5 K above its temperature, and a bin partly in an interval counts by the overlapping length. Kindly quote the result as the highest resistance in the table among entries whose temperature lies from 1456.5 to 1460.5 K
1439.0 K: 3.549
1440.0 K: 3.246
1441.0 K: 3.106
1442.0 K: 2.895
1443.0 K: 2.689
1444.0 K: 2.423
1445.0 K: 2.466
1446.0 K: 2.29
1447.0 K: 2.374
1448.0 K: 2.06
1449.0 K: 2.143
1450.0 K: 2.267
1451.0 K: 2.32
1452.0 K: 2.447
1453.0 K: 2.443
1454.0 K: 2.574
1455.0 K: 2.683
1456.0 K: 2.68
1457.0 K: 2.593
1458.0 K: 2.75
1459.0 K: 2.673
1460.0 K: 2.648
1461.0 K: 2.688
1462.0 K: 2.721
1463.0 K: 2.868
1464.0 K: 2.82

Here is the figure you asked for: 2.75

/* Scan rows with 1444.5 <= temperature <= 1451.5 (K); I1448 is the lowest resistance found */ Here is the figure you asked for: 2.06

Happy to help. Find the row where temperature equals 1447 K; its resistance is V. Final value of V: 2.374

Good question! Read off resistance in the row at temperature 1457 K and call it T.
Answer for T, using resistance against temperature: 2.593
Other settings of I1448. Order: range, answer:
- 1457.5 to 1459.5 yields 2.673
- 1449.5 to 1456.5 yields 2.267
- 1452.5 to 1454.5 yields 2.443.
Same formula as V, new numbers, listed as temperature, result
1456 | 2.68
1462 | 2.721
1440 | 3.246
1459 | 2.673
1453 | 2.443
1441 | 3.106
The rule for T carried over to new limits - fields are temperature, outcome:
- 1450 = 2.267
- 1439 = 3.549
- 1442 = 2.895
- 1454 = 2.574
